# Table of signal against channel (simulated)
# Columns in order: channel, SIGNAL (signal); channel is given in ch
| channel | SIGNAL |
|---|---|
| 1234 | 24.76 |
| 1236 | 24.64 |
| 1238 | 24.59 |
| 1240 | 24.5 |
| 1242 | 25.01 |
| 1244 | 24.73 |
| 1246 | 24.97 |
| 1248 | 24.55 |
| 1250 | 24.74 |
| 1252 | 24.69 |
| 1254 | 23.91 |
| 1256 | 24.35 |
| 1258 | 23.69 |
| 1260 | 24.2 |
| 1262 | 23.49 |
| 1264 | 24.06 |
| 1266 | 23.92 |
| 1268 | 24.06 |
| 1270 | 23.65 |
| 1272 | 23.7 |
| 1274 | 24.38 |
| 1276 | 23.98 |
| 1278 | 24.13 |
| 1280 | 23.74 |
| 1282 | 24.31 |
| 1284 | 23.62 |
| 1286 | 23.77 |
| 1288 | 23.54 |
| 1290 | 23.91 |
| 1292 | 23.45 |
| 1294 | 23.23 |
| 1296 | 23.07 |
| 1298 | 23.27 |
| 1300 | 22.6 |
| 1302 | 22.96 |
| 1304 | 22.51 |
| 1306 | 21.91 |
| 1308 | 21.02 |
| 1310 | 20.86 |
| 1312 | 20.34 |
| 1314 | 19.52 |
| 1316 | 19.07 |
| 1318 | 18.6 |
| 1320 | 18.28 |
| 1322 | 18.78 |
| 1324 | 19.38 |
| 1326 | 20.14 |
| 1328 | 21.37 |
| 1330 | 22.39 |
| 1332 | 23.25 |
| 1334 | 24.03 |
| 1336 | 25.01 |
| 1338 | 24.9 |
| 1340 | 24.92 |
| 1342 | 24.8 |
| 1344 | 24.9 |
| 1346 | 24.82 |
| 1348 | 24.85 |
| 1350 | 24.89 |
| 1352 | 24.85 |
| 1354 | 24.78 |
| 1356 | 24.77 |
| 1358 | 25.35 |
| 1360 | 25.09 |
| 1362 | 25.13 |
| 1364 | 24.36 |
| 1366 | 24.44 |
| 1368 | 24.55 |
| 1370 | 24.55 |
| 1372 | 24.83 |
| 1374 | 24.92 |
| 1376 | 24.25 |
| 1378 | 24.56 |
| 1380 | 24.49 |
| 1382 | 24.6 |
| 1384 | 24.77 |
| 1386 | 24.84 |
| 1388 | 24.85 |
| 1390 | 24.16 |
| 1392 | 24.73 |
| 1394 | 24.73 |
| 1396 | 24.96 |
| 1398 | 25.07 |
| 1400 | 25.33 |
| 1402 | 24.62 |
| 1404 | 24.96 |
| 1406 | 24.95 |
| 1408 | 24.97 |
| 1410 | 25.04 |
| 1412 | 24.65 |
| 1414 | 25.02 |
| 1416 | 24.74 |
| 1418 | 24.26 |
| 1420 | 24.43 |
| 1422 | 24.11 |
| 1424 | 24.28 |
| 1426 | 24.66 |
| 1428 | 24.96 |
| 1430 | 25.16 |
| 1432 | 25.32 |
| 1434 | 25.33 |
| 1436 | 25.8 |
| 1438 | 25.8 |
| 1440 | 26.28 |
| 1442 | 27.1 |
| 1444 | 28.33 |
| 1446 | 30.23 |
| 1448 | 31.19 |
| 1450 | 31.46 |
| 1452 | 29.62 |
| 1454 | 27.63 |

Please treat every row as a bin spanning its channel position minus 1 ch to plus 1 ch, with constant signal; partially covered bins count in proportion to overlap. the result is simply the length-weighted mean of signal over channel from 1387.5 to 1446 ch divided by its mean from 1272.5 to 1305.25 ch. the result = 1.1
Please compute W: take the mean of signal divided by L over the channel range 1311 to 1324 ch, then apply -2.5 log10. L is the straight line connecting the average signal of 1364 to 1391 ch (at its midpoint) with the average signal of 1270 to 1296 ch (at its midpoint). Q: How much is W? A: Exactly 0.25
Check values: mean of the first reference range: 23.8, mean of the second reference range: 24.6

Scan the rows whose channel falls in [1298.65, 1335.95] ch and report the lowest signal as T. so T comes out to 18.28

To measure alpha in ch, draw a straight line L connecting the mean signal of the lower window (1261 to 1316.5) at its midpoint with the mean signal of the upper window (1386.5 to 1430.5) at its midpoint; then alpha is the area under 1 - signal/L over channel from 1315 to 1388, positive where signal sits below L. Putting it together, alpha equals 0.93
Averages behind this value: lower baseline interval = 23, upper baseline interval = 24.8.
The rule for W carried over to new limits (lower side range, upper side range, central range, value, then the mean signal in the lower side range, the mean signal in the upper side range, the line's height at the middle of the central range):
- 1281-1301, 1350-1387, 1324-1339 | 0.063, 23.5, 24.7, 24.1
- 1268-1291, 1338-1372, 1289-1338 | 0.124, 23.9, 24.8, 24.3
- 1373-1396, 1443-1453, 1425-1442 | 0.136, 24.6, 30.2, 28.9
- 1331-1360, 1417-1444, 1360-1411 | 0.011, 24.7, 25.3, 25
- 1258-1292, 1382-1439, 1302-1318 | 0.164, 23.9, 24.9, 24.1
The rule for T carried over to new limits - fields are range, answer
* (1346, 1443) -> 24.11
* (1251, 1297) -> 23.07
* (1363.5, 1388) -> 24.25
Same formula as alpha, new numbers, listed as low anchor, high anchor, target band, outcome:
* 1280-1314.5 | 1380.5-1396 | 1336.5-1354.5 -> -0.9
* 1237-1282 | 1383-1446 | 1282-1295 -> 0.4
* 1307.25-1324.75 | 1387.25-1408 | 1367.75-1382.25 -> -0.8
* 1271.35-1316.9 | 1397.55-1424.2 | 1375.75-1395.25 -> -0.2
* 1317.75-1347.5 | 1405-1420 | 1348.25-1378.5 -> -1.8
